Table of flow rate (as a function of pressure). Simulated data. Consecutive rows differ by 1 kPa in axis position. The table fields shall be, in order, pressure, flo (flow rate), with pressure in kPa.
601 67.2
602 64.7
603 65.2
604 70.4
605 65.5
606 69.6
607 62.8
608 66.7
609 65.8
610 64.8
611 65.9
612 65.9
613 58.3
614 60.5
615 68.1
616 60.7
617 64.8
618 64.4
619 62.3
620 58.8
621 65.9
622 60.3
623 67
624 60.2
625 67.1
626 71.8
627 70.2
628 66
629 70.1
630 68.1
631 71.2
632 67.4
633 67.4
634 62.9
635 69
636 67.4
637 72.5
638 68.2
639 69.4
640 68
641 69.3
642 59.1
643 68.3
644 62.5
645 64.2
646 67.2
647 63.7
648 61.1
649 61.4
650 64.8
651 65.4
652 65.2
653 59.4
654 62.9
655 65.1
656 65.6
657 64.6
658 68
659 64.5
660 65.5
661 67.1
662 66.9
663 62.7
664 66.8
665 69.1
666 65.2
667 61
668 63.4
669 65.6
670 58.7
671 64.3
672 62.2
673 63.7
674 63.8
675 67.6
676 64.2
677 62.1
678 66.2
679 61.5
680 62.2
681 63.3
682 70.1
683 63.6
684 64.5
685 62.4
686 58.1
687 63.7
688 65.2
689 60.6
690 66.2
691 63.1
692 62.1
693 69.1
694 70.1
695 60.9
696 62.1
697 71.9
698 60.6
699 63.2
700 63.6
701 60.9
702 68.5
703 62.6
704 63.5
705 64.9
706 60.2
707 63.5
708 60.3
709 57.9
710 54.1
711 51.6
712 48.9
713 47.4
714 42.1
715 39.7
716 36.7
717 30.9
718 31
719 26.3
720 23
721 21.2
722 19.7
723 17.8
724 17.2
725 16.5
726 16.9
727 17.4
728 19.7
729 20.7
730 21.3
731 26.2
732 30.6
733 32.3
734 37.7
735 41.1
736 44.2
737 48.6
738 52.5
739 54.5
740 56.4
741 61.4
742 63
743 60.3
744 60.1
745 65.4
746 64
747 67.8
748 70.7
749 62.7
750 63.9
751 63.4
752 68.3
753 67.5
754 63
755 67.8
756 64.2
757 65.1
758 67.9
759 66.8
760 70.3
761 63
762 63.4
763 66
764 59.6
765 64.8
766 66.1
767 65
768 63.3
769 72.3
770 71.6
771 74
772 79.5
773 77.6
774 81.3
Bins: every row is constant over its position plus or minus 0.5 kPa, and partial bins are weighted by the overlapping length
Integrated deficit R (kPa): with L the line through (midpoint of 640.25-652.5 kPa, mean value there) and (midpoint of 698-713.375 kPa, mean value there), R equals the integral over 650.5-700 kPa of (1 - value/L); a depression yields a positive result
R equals -1.8 kPa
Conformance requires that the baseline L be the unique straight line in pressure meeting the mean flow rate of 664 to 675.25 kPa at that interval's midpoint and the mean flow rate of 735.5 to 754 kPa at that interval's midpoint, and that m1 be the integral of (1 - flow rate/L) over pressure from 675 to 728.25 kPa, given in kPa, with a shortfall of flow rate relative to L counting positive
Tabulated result 9.2 kPa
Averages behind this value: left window 64.1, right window 60.9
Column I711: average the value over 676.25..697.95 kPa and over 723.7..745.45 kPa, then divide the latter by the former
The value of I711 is 0.6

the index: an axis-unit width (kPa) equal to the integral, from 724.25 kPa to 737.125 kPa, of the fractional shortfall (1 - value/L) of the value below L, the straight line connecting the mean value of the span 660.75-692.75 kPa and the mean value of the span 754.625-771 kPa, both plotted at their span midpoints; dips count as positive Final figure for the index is 7.4 kPa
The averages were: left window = 64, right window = 66.3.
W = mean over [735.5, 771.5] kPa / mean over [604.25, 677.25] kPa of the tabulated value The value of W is 0.98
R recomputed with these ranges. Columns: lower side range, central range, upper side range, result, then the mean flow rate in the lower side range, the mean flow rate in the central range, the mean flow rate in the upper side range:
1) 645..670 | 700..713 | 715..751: -2.80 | 64.5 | 59.4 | 40.3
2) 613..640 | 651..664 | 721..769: -0.57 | 66.1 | 64.9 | 51.1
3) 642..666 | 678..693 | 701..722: -2.29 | 64.8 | 63.6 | 47.4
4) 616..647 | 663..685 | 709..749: -3.70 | 66.2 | 64.2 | 40.4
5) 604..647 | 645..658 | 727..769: -0.06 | 65.9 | 64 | 55.8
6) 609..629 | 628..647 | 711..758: -1.81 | 64.5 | 67.2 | 44.6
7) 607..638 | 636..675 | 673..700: -0.04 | 65.7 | 65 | 64.1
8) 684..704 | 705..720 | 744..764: 4.22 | 63.9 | 46.3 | 65.6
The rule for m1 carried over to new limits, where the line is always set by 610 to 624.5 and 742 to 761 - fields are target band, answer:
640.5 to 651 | -0.1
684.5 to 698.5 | 0.1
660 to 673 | -0.1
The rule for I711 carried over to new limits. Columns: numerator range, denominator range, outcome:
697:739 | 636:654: 0.64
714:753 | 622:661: 0.63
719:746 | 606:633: 0.56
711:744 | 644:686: 0.56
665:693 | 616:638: 0.96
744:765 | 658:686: 1.02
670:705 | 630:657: 0.97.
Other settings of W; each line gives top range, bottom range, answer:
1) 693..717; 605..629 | 0.89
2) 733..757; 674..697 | 0.92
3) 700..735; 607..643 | 0.59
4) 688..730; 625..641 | 0.69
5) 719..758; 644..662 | 0.71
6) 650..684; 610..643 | 0.98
